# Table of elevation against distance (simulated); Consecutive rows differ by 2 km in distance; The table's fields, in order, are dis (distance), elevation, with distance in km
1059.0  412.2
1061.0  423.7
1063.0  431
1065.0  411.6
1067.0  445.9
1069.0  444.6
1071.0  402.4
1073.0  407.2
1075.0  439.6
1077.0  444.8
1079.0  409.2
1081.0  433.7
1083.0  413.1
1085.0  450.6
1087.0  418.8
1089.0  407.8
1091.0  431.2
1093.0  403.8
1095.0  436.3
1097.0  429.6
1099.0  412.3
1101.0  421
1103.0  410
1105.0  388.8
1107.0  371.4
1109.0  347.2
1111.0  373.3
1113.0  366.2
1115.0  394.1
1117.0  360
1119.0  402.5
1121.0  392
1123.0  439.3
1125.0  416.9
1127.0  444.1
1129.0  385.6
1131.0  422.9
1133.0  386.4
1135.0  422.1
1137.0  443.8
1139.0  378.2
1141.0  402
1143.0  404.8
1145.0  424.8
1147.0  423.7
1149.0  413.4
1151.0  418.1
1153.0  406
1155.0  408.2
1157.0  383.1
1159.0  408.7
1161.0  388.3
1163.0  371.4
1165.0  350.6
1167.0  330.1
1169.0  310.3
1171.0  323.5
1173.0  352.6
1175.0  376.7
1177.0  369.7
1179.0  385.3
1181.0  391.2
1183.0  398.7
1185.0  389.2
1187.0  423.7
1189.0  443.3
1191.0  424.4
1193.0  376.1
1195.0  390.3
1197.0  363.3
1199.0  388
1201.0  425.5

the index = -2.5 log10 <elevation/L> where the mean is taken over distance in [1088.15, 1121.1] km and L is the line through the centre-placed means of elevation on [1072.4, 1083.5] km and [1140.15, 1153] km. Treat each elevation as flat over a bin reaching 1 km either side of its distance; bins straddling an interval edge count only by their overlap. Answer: 0.064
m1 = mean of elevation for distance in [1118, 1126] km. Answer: 413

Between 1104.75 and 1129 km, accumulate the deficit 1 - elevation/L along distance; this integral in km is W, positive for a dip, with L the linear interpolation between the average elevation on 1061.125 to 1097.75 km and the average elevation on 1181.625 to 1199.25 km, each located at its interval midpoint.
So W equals 1.49 km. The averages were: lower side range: 426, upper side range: 400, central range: 391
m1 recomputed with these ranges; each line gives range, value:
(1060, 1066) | 422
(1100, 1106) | 407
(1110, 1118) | 373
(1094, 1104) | 422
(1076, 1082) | 429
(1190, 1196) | 397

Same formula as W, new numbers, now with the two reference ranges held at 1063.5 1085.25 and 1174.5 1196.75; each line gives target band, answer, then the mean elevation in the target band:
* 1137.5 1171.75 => 1.6 km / 386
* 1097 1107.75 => 0.4 km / 404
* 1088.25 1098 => 0.0 km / 422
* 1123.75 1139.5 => -0.1 km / 414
